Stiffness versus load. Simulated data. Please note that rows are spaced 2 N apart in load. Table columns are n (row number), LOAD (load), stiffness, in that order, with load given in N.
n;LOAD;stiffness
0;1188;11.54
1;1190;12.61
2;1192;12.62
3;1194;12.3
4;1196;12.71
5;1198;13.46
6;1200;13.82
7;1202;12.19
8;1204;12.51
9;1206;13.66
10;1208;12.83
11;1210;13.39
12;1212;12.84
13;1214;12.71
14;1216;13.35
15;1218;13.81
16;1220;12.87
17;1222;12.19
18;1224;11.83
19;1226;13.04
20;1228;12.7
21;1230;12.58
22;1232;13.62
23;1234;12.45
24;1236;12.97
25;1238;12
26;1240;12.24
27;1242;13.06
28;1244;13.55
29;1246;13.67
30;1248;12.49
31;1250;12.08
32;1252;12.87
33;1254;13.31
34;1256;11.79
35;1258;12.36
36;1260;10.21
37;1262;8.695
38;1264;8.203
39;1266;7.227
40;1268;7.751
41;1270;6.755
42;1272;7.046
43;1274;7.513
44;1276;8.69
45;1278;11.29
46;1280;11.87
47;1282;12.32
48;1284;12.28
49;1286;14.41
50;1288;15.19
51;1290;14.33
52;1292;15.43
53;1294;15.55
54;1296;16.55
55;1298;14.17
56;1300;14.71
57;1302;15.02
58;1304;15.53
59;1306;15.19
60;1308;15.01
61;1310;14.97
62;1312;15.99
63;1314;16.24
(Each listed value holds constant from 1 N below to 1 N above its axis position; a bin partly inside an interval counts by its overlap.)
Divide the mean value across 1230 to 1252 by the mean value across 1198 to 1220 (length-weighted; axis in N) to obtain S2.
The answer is 1.0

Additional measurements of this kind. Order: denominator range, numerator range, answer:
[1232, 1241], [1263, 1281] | 0.68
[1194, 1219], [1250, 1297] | 0.87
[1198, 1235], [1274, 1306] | 1.06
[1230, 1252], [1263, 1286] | 0.73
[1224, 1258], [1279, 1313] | 1.15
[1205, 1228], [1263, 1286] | 0.73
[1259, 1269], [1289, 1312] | 1.80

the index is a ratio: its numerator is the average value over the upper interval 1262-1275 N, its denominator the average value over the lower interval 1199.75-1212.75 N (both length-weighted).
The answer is 0.58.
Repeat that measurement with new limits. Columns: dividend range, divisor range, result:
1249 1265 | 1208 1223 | 0.86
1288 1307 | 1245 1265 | 1.31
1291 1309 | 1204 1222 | 1.16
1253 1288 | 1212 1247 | 0.80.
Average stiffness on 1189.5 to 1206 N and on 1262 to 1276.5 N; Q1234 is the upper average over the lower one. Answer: 0.6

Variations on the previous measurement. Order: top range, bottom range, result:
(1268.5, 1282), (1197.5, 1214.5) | 0.70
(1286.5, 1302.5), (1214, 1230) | 1.18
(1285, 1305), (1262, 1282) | 1.74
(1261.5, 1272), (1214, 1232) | 0.59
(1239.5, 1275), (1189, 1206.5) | 0.82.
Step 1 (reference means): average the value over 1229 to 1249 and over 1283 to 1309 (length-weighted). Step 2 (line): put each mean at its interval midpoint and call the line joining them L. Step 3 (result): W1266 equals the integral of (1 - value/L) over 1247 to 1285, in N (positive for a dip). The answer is 9.7 N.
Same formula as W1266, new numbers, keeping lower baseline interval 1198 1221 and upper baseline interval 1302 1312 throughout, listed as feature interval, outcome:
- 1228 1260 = 2.8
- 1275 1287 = 2.3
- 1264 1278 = 6.4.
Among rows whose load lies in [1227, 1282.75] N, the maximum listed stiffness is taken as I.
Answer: 13.67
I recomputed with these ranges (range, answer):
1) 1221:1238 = 13.62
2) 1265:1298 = 16.55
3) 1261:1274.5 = 8.695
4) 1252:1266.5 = 13.31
